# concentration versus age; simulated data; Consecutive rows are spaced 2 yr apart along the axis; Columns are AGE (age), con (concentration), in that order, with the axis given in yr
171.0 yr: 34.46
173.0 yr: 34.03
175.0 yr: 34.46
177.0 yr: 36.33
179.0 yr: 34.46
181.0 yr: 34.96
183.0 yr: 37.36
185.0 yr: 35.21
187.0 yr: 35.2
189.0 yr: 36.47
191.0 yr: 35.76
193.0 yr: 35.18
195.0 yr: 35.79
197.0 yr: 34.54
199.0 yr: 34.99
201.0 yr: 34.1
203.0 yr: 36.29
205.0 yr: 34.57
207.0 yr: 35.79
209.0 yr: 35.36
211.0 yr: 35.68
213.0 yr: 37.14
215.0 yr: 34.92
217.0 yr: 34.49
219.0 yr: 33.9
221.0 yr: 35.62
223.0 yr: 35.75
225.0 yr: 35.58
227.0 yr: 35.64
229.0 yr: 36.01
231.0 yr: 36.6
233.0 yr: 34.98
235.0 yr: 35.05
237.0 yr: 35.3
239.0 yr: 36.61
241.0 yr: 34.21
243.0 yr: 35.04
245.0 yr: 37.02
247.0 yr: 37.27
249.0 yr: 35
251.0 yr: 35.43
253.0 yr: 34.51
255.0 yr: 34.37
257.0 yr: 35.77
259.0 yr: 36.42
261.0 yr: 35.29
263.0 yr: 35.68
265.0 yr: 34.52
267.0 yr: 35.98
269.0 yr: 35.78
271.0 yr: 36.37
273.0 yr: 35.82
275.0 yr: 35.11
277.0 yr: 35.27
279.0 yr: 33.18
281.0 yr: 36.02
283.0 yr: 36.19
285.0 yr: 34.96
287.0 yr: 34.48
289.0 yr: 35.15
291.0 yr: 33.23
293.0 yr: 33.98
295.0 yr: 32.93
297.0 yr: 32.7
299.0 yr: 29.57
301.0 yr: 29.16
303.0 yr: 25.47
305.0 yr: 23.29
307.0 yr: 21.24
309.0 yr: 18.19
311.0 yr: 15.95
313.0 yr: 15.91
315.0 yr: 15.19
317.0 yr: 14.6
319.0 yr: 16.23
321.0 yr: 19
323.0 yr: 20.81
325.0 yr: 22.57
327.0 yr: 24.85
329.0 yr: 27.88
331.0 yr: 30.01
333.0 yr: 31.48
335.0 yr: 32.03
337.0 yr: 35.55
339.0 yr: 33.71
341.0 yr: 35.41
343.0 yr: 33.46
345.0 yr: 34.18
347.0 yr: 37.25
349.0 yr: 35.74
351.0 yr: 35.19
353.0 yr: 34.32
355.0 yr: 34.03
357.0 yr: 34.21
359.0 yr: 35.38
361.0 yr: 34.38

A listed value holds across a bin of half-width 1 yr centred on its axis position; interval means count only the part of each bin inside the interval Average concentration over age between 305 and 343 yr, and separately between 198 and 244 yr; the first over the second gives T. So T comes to 0.68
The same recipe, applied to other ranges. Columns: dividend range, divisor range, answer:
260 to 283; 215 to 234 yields 1.00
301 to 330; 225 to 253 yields 0.57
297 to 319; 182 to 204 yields 0.60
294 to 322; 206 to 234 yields 0.62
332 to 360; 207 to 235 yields 0.97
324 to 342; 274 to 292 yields 0.87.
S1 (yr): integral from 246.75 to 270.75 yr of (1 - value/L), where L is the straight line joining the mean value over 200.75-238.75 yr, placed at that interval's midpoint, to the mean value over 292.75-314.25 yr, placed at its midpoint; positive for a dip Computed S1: -3.9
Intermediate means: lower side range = 35.5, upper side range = 24.9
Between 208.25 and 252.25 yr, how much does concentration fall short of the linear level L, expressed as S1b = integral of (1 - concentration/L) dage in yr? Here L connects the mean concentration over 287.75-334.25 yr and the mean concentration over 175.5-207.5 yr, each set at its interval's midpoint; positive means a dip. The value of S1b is -5.0 yr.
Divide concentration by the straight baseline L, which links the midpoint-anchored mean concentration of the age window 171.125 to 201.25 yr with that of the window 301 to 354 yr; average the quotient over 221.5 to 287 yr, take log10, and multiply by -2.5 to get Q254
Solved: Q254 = -0.15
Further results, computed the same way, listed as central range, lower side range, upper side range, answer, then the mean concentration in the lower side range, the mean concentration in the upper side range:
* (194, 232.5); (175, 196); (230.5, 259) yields 0.01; 35.6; 35.5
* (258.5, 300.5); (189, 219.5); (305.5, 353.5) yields -0.15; 35.3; 26.6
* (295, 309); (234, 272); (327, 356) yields 0.27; 35.6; 33.3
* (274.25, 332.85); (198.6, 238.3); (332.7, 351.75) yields 0.27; 35.4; 34.5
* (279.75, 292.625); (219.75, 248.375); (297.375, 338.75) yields -0.23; 35.7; 23.8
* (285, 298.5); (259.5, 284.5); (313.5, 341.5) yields -0.06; 35.4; 25.3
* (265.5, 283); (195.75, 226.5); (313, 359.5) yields -0.11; 35.3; 28.9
